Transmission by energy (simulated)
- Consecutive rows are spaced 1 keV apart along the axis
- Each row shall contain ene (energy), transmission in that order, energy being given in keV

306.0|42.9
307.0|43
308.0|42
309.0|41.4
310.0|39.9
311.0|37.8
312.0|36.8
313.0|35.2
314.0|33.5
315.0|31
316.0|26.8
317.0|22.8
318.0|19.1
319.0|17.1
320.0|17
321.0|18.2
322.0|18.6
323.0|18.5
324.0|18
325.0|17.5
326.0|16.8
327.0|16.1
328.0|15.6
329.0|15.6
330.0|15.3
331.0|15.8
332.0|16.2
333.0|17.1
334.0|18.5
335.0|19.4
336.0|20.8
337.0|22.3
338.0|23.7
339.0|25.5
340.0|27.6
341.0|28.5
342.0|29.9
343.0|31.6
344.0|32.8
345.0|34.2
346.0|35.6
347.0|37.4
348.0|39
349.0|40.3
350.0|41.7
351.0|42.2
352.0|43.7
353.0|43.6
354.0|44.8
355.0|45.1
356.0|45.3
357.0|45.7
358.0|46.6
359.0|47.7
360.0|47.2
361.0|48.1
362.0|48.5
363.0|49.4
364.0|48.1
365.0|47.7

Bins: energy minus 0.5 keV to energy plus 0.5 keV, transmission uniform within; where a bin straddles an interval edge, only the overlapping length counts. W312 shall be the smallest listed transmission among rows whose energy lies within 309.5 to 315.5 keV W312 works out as 31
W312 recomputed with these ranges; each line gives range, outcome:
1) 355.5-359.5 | 45.3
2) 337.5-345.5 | 23.7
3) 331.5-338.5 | 16.2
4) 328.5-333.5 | 15.3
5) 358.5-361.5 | 47.2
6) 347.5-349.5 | 39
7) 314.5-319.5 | 17.1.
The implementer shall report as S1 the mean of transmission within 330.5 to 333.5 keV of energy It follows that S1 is 16.4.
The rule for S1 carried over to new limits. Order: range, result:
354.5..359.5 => 46.1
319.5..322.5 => 17.9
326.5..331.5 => 15.7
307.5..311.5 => 40.3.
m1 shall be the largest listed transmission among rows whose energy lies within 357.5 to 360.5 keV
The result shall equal 47.7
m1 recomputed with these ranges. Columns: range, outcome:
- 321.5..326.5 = 18.6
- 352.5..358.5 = 46.6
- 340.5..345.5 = 34.2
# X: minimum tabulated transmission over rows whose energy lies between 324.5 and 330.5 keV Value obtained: 15.3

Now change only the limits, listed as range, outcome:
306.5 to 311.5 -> 37.8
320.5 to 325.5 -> 17.5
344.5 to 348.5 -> 34.2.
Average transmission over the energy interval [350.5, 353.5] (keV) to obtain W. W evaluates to 43.2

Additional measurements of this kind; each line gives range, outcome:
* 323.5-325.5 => 17.8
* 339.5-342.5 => 28.7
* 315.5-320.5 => 20.6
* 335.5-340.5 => 24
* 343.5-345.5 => 33.5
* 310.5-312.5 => 37.3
